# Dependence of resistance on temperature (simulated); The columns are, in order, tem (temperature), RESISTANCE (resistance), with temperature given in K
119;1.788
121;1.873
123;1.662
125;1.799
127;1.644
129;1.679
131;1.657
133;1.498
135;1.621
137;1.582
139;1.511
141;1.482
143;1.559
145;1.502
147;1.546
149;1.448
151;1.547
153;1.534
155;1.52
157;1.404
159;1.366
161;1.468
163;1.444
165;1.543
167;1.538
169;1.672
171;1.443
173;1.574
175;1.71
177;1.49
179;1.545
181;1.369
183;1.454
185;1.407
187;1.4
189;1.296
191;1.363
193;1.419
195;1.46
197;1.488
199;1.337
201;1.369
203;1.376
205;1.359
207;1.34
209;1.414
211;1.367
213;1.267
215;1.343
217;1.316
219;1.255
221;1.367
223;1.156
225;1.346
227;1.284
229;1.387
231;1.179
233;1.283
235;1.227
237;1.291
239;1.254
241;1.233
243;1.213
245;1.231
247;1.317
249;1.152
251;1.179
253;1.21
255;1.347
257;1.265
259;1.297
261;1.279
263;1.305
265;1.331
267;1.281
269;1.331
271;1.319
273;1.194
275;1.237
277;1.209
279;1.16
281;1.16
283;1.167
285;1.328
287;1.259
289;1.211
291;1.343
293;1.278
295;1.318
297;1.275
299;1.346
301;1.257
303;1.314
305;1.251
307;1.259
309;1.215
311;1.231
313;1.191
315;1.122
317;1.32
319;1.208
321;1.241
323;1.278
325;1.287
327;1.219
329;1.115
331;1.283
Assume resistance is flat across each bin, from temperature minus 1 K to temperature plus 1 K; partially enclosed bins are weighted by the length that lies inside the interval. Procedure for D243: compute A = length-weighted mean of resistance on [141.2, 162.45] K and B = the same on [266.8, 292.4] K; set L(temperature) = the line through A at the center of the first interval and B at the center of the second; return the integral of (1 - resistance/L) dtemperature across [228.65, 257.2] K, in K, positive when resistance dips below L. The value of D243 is 1.46 K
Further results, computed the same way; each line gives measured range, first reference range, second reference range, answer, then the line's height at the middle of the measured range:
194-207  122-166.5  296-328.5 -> 0.5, 1.45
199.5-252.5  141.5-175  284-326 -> 4.2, 1.4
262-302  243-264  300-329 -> -0.6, 1.25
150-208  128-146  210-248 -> -0.9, 1.44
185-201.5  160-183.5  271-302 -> 0.9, 1.47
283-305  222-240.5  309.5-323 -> -0.9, 1.23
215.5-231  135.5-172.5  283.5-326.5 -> 1.1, 1.4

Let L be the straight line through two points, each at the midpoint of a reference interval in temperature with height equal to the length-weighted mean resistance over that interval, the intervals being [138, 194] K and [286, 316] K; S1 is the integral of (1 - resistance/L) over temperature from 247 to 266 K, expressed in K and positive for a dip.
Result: 0.9 K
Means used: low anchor 1.48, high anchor 1.26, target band 1.27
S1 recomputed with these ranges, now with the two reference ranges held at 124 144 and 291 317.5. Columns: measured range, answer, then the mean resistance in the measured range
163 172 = 0.0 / 1.54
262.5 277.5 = 0.6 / 1.28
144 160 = 0.9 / 1.48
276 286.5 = 0.8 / 1.21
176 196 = 1.1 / 1.42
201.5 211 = 0.6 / 1.37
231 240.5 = 1.0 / 1.25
